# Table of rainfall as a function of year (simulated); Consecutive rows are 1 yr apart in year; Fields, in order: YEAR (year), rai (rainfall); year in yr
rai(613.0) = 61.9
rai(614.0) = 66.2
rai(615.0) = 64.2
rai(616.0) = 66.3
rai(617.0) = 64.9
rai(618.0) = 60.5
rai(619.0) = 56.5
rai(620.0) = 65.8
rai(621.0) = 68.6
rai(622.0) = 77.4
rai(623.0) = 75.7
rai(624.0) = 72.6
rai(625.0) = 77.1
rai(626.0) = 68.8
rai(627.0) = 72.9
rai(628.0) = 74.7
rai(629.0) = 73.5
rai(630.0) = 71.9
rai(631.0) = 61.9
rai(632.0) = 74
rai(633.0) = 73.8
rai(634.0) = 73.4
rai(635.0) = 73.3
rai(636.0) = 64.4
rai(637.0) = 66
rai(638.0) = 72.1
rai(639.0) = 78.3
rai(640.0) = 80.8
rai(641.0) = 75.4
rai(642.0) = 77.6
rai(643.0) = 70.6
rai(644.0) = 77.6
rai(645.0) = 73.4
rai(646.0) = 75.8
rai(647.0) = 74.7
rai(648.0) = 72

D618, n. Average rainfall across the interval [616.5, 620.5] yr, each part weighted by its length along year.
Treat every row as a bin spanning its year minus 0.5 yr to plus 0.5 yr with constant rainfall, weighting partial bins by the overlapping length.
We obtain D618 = 61.9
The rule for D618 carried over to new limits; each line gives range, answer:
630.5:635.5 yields 71.3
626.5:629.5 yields 73.7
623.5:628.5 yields 73.2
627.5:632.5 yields 71.2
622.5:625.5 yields 75.1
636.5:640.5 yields 74.3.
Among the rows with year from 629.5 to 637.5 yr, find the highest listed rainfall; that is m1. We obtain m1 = 74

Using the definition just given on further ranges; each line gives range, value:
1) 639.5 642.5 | 80.8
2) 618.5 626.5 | 77.4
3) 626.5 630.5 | 74.7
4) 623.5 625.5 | 77.1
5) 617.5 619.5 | 60.5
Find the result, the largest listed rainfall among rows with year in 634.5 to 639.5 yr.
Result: 78.3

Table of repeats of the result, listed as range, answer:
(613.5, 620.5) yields 66.3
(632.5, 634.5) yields 73.8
